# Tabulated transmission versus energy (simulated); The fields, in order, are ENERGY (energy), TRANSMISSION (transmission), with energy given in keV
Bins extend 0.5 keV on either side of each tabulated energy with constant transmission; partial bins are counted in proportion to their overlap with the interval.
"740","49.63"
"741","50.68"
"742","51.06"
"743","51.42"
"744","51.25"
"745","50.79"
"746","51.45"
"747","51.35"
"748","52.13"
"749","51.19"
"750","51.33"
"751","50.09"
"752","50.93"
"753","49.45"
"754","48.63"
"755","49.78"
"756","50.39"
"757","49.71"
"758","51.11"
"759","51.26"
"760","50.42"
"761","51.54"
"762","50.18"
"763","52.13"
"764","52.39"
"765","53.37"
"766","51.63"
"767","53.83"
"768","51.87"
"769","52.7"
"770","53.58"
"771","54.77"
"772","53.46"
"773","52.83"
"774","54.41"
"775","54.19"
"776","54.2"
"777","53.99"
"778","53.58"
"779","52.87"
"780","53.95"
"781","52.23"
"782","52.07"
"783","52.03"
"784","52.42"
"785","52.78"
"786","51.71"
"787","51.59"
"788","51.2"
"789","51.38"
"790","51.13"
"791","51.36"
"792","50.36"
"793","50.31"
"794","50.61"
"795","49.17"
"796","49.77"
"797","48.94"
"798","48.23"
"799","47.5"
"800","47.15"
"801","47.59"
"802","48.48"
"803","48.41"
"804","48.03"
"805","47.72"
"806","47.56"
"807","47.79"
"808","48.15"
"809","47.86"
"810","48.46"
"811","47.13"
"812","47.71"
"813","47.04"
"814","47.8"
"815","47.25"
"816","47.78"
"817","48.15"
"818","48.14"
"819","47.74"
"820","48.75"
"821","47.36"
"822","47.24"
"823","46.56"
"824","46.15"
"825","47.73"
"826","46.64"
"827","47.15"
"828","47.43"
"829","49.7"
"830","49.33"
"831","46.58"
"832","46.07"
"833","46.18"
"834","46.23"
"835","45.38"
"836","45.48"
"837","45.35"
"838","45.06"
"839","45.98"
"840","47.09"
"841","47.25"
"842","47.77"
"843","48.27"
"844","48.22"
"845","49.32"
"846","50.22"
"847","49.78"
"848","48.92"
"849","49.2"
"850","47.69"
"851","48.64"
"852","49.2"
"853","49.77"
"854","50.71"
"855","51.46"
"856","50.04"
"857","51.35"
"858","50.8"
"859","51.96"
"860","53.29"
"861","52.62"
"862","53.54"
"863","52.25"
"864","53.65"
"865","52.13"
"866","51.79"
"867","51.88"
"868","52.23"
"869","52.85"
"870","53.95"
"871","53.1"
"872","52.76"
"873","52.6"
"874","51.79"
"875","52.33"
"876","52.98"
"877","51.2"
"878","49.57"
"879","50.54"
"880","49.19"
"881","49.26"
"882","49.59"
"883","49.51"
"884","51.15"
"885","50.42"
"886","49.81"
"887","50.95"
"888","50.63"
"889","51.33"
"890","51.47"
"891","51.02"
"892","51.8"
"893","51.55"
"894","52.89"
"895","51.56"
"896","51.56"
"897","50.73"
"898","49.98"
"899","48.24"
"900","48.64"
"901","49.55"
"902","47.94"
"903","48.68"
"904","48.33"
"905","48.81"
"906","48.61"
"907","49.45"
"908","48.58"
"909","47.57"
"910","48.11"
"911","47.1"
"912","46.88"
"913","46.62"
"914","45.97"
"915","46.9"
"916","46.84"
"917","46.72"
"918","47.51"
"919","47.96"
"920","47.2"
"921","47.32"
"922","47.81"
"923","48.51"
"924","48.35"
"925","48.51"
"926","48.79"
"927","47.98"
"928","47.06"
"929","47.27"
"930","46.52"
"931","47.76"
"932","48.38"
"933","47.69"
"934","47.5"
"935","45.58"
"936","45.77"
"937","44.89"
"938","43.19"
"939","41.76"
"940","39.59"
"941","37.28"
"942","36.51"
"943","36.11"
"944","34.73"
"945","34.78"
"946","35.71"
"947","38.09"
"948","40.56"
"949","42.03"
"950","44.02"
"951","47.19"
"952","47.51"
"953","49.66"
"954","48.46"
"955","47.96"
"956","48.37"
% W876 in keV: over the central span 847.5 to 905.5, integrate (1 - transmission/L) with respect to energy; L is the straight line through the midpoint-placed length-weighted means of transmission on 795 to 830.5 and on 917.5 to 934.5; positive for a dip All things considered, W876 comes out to -3.7 keV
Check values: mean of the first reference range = 47.9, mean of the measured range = 50.9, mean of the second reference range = 47.8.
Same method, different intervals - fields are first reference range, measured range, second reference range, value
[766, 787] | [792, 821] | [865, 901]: 2.4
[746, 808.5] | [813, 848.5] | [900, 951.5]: 1.1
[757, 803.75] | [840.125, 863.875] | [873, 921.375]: 0.1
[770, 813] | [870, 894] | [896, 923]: -1.2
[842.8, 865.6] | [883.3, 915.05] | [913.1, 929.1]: -0.6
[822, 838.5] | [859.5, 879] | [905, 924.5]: -2.2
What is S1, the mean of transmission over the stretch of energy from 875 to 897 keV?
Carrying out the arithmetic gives 50.9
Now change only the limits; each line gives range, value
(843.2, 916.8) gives 50.3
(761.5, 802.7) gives 51.6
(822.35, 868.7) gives 49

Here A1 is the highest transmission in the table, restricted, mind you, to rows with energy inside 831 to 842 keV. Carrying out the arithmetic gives 47.77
